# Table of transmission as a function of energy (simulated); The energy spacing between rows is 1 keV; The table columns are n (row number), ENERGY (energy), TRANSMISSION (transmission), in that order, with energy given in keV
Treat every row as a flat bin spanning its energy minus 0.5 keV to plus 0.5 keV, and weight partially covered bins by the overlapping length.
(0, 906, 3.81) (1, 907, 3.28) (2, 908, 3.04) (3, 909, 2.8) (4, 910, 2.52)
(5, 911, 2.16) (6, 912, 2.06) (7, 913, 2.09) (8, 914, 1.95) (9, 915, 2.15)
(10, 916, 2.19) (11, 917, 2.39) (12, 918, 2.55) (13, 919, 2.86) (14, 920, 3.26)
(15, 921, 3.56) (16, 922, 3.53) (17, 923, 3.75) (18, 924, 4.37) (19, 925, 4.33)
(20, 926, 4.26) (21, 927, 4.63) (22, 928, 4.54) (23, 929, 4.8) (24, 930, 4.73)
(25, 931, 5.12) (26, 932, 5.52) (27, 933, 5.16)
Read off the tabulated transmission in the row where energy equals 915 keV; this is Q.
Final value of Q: 2.15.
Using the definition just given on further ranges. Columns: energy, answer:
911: 2.16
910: 2.52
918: 2.55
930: 4.73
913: 2.09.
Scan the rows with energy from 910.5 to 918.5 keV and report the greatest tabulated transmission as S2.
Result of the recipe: 2.55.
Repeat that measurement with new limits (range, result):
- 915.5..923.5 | 3.75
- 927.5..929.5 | 4.8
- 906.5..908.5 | 3.28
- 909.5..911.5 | 2.52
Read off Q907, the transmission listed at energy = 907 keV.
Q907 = 3.28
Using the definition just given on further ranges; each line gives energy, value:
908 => 3.04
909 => 2.8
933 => 5.16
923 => 3.75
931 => 5.12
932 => 5.52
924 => 4.37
